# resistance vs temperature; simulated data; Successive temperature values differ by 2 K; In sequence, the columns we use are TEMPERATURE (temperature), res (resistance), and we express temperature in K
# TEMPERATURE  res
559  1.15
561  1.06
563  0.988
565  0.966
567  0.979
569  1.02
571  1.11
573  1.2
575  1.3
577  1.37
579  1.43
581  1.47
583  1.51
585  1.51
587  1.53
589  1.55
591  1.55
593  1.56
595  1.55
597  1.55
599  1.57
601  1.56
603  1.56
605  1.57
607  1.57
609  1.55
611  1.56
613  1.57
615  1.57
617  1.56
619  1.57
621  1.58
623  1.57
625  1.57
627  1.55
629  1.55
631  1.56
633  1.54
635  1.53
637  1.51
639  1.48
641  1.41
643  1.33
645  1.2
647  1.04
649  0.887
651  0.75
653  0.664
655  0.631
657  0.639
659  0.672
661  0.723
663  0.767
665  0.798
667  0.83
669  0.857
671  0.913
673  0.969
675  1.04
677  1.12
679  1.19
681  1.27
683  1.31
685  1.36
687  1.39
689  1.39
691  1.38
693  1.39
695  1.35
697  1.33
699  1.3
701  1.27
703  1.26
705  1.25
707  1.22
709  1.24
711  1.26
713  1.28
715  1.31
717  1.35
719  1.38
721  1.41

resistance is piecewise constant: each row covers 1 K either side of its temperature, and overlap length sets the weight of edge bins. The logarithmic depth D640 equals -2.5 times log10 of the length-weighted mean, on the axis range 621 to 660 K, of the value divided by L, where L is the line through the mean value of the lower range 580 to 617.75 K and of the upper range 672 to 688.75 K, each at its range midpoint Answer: 0.14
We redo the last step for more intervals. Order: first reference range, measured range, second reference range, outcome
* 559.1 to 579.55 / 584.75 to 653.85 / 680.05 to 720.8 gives -0.20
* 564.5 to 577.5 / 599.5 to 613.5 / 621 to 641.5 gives -0.14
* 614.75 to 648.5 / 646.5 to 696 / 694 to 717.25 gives 0.32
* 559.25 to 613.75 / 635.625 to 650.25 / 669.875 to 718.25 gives 0.05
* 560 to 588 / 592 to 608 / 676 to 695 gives -0.23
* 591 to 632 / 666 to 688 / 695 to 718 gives 0.22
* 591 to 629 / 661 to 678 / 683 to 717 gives 0.48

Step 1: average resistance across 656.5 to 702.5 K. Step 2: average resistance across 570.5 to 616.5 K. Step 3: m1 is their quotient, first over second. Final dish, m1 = 0.74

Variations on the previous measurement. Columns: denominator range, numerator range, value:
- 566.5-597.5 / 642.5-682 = 0.65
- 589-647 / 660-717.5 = 0.77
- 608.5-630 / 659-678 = 0.56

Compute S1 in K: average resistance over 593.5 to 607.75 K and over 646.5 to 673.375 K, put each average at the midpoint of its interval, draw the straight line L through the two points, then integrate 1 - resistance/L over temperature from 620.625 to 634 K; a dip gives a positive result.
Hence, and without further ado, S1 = -3.8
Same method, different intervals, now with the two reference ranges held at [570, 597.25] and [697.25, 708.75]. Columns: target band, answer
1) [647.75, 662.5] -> 6.8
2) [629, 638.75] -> -1.2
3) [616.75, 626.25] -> -1.3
